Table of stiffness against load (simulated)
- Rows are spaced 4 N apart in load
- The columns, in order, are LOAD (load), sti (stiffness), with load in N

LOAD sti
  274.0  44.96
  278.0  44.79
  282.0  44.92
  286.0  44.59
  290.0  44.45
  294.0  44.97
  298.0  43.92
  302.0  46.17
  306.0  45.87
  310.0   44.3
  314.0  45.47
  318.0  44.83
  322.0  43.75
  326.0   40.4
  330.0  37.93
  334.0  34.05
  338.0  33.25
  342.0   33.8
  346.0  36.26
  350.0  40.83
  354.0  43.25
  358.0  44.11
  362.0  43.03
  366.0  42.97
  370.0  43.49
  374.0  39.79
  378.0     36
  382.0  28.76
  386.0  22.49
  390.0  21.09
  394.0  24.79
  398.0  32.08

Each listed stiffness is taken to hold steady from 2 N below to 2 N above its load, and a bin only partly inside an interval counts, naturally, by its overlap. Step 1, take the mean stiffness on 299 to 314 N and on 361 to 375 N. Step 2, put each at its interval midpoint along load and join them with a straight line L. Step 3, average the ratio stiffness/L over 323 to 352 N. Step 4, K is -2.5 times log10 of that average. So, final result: 0.19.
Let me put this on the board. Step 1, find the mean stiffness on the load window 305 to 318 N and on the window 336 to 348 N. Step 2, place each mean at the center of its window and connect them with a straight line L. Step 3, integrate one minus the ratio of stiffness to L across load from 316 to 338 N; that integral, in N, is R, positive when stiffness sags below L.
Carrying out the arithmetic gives 0.1 N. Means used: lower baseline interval 45.1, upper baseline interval 34.4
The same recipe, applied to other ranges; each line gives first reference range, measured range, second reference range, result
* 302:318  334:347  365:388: 2.06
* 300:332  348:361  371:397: -2.63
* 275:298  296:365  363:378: 2.69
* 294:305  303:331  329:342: -2.45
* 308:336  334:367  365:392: -1.89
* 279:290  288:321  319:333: -1.78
